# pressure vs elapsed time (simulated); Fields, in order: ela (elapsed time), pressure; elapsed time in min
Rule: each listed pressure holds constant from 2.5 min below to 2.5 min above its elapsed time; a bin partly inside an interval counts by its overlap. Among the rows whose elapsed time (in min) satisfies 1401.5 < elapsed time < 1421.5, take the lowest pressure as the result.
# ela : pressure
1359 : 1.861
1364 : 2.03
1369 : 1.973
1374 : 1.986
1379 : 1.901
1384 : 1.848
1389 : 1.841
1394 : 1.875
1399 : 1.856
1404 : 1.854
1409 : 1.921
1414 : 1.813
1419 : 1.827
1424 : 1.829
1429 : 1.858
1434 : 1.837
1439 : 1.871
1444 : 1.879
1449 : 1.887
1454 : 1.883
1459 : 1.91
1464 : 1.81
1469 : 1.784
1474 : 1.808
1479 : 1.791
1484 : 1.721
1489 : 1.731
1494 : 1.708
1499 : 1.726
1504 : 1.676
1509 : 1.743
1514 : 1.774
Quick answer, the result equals 1.813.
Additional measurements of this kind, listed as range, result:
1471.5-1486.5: 1.721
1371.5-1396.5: 1.841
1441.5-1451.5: 1.879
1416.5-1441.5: 1.827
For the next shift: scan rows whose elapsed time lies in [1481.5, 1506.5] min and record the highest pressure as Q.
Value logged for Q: 1.731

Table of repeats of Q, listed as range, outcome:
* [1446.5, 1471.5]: 1.91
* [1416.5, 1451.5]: 1.887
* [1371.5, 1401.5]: 1.986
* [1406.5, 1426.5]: 1.921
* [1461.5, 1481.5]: 1.81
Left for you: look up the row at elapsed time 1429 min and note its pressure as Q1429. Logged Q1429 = 1.858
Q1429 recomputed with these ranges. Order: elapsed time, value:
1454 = 1.883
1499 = 1.726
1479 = 1.791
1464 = 1.81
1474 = 1.808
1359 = 1.861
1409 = 1.921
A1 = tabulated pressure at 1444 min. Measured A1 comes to 1.879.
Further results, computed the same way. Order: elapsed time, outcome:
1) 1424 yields 1.829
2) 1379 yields 1.901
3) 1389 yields 1.841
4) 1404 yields 1.854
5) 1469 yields 1.784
